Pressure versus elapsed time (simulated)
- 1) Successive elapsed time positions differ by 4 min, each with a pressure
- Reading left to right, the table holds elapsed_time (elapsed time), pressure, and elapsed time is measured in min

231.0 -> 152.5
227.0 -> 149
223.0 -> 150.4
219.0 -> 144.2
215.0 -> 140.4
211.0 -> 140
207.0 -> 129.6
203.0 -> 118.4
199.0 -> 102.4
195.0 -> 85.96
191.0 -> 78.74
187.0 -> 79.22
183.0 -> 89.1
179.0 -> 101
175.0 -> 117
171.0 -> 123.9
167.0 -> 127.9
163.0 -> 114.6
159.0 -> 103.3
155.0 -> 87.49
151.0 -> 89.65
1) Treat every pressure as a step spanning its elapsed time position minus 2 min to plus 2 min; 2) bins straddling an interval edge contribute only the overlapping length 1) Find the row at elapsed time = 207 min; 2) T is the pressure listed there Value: 129.6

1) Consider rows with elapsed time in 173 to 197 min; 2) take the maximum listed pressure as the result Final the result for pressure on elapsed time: 117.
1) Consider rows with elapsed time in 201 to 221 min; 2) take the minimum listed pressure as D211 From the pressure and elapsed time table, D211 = 118.4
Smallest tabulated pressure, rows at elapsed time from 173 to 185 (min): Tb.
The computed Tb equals 89.1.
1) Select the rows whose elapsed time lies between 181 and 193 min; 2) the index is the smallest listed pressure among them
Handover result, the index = 78.74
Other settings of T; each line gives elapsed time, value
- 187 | 79.22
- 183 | 89.1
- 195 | 85.96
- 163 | 114.6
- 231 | 152.5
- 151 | 89.65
